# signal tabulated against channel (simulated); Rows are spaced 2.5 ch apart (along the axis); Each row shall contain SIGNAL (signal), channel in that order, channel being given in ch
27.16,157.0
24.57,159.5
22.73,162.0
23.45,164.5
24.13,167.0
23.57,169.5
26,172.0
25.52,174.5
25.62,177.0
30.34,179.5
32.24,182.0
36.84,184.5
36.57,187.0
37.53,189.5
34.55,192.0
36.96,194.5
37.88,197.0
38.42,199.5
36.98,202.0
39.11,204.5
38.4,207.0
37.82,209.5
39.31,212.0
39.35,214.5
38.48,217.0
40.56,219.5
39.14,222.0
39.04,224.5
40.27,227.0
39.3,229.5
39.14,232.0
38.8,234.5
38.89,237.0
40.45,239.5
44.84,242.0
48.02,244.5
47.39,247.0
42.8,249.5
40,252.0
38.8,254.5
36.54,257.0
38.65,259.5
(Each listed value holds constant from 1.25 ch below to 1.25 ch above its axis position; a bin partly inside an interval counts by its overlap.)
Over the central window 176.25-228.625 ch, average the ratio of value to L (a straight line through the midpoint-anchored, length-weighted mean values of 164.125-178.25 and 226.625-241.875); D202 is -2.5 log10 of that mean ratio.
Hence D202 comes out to -0.16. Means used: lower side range 24.8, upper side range 39.8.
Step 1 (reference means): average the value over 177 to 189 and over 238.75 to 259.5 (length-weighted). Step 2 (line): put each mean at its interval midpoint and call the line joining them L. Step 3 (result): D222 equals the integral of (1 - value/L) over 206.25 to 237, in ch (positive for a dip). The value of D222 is -0.5 ch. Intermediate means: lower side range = 33.3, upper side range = 42.2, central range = 39.1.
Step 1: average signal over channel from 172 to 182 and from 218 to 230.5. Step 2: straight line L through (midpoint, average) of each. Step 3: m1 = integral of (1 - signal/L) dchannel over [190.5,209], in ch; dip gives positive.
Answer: -2.3 ch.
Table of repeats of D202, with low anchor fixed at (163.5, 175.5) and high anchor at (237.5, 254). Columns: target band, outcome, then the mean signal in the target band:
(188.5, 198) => -0.20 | 36.7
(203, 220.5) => -0.12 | 39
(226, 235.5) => 0.01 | 39.4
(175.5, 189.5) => -0.17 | 32.7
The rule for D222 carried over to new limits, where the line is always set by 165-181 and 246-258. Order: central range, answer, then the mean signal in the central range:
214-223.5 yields -1.3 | 39.4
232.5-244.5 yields -0.9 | 41.4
